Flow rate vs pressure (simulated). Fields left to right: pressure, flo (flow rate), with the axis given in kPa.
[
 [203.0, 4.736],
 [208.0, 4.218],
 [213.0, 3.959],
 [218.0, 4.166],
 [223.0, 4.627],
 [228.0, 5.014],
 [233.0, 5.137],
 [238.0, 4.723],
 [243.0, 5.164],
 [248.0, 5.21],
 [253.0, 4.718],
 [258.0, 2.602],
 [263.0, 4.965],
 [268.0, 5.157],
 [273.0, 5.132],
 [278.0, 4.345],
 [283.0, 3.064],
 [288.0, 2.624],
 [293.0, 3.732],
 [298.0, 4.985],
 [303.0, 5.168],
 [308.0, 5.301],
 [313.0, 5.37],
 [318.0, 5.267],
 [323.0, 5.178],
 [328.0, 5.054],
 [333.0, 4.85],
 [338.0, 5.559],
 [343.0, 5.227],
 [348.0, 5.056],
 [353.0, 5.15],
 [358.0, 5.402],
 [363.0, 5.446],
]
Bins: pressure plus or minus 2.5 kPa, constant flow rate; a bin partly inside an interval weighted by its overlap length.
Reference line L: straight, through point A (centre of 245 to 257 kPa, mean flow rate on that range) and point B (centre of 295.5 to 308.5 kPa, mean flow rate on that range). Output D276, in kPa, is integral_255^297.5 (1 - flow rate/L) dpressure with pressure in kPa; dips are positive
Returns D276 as 7.67 kPa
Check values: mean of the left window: 4.68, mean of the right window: 5.13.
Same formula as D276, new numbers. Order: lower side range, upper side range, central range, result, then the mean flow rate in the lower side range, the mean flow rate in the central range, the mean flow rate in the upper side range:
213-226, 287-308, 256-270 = 0.3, 4.34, 4.27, 4.37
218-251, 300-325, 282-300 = 5.4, 4.91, 3.61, 5.25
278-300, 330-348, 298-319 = -4.9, 3.65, 5.24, 5.19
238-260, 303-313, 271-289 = 3.8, 4.5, 3.85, 5.29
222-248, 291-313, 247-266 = 2.4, 4.98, 4.33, 4.89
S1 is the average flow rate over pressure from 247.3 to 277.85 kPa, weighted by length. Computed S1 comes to 4.57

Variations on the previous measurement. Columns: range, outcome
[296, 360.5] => 5.2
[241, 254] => 5.06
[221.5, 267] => 4.7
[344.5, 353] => 5.1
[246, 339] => 4.63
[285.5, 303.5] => 4.01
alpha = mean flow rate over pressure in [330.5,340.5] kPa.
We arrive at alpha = 5.2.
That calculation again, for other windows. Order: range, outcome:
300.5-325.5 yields 5.26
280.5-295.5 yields 3.14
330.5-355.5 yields 5.17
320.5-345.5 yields 5.17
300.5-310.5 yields 5.23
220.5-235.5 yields 4.93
